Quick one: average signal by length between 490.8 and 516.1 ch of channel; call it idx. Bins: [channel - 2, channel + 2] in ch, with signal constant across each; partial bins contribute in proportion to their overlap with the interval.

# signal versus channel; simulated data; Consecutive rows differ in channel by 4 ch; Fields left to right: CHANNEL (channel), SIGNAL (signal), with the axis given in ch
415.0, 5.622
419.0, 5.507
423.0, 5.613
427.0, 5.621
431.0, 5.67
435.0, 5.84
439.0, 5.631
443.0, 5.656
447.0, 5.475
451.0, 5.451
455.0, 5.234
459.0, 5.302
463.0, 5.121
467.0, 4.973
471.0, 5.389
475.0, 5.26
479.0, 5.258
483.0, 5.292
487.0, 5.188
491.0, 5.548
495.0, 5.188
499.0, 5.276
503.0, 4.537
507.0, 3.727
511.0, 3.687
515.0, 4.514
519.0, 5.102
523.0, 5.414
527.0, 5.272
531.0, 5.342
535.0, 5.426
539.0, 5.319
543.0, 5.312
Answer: 4.58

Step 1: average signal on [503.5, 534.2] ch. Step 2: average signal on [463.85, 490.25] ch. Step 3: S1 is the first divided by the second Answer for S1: 0.91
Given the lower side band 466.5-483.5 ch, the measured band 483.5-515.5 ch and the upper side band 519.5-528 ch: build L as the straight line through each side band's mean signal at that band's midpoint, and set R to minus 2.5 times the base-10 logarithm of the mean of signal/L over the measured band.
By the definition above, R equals 0.12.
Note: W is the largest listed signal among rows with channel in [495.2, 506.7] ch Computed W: 5.276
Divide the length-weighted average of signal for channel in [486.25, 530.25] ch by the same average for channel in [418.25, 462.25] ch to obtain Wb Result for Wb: 0.9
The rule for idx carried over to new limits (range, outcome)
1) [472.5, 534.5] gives 4.99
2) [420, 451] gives 5.63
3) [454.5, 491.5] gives 5.25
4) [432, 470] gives 5.42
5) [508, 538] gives 4.94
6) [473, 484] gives 5.27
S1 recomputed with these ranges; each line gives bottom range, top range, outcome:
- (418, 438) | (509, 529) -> 0.85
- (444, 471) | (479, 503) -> 0.99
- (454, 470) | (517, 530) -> 1.02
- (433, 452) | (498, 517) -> 0.77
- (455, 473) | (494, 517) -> 0.86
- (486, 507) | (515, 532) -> 1.04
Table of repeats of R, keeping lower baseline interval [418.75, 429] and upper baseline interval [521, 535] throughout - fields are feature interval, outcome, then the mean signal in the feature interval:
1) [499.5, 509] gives 0.25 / 4.31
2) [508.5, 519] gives 0.25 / 4.27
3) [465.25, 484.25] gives 0.05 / 5.24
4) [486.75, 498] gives 0.02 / 5.32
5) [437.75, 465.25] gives 0.03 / 5.4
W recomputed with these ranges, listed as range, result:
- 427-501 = 5.84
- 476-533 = 5.548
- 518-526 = 5.414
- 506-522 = 5.102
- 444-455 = 5.475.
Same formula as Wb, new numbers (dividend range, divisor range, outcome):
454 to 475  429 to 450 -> 0.92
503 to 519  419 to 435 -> 0.74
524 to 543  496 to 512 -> 1.21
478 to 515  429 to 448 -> 0.85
